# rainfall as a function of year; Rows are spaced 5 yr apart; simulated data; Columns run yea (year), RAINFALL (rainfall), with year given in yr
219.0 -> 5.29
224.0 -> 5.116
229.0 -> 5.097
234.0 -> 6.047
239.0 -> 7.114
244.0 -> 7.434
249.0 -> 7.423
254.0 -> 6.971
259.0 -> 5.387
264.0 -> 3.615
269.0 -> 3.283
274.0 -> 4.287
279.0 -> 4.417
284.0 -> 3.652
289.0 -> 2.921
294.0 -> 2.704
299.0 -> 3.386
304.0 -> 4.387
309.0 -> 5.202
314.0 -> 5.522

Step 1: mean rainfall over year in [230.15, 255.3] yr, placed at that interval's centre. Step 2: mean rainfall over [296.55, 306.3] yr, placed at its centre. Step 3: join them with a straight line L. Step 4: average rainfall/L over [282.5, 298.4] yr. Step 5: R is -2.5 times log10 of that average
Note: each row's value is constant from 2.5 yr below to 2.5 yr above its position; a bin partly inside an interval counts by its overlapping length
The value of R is 0.39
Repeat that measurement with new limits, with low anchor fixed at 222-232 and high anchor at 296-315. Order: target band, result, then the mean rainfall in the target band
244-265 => -0.247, 6.2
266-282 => 0.196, 3.97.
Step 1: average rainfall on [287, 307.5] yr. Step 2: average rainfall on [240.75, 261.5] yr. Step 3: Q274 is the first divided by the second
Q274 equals 0.5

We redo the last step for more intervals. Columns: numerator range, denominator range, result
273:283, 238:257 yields 0.59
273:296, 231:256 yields 0.51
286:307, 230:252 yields 0.49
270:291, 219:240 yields 0.67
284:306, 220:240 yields 0.59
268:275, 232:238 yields 0.60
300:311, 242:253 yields 0.62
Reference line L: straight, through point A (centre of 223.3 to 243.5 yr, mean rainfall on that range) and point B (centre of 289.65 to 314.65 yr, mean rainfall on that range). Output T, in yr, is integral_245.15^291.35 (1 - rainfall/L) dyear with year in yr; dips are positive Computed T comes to 3.4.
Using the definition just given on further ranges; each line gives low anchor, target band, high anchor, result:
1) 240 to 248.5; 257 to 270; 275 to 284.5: 3.51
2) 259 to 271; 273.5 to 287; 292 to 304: -1.58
